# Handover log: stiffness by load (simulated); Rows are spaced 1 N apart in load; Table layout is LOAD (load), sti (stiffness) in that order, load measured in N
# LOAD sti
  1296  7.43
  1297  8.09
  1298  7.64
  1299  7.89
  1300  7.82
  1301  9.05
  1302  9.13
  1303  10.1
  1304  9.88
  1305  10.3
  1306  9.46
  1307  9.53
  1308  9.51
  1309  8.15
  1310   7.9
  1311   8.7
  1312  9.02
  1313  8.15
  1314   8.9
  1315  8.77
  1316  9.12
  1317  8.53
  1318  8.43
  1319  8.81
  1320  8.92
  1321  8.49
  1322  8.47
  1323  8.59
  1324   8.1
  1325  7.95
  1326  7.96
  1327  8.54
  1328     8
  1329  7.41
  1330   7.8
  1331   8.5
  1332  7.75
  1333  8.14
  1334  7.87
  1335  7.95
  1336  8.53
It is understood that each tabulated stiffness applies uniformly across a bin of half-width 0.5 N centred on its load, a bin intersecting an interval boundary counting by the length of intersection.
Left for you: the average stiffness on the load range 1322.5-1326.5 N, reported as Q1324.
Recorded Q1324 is 8.15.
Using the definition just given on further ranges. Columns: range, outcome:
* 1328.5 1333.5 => 7.92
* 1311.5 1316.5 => 8.79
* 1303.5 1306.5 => 9.88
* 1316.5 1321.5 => 8.64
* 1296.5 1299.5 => 7.87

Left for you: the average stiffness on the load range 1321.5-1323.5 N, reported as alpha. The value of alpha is 8.53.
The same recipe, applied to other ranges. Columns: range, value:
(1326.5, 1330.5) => 7.94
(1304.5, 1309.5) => 9.39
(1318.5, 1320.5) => 8.87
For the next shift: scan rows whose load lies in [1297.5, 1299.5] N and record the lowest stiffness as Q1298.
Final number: 7.64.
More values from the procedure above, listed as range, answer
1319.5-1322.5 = 8.47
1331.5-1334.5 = 7.75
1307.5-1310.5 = 7.9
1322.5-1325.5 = 7.95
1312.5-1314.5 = 8.15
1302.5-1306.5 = 9.46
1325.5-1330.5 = 7.41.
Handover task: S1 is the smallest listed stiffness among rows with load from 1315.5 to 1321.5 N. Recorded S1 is 8.43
